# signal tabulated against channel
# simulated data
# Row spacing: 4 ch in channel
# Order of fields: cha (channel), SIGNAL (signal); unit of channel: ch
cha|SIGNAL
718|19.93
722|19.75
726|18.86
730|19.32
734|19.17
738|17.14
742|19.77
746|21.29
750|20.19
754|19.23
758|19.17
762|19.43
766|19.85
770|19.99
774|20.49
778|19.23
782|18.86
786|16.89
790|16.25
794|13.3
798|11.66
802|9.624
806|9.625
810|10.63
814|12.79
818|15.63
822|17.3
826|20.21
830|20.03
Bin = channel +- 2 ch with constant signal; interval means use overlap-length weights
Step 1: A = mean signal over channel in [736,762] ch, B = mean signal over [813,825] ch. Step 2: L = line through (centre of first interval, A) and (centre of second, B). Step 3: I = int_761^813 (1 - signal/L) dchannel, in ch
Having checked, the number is 5.76 ch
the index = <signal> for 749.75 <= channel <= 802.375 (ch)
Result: 17.6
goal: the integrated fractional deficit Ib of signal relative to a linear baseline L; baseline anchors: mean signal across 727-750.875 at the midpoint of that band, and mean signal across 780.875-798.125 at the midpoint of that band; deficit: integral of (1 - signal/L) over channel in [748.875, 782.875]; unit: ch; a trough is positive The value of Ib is -4.4 ch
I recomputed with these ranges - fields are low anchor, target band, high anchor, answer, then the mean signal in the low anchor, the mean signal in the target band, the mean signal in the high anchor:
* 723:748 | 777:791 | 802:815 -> -4.4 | 19.3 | 17.8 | 10.7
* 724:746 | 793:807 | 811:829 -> 5.0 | 19.1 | 11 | 16.4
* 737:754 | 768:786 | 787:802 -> -4.3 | 19.7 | 19.3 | 13.4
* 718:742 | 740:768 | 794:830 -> -3.8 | 19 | 19.8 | 13.8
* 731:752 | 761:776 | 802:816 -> -3.7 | 19.5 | 20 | 10.8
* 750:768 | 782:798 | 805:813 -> -1.6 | 19.5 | 15.4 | 10.5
